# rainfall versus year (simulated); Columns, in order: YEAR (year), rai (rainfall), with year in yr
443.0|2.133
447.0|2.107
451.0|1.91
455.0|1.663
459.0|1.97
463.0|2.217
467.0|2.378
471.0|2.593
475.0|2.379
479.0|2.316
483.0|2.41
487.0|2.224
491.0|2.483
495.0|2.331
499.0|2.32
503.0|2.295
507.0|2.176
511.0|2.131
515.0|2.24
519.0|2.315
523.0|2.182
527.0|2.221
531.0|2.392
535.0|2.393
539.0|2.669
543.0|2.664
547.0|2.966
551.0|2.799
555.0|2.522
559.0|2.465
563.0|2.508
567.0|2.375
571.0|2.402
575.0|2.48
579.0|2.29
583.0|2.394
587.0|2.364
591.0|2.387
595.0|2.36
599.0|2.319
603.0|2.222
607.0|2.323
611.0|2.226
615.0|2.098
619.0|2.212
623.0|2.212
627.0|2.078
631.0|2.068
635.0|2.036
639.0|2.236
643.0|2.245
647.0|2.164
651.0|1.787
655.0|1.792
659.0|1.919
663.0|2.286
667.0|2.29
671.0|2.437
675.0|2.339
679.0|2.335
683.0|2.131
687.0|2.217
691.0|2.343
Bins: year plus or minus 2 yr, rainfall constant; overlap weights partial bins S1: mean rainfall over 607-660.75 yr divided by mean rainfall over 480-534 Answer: 0.9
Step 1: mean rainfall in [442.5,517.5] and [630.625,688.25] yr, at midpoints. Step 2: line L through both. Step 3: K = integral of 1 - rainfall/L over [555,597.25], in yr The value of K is -4.2 yr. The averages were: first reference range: 2.23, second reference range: 2.15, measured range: 2.41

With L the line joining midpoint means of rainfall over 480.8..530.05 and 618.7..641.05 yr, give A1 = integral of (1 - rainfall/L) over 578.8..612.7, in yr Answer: -2.3 yr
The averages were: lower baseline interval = 2.28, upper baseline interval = 2.14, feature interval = 2.32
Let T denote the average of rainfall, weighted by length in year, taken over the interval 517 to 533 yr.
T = 2.28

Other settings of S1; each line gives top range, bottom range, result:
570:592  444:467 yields 1.18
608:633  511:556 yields 0.87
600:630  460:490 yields 0.93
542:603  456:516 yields 1.08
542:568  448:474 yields 1.23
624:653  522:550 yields 0.83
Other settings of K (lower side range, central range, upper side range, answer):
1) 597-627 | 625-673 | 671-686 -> 3.1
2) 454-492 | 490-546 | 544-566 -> 2.8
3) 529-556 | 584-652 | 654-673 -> 3.9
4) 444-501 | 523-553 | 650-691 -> -4.7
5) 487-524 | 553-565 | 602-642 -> -1.5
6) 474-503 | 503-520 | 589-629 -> 0.8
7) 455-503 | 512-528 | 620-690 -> 0.2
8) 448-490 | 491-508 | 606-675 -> -0.9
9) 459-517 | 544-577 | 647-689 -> -4.7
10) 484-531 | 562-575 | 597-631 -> -1.1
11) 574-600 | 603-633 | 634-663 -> 0.4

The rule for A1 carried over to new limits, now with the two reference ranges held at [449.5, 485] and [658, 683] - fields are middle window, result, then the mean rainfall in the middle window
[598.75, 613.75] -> -0.05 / 2.26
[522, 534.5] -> -0.34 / 2.29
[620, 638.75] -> 1.17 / 2.12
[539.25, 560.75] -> -4.34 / 2.68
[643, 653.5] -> 1.14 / 2.02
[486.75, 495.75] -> -0.63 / 2.37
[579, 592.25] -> -0.73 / 2.37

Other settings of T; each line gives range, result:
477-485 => 2.36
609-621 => 2.18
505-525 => 2.21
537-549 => 2.77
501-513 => 2.2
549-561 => 2.6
